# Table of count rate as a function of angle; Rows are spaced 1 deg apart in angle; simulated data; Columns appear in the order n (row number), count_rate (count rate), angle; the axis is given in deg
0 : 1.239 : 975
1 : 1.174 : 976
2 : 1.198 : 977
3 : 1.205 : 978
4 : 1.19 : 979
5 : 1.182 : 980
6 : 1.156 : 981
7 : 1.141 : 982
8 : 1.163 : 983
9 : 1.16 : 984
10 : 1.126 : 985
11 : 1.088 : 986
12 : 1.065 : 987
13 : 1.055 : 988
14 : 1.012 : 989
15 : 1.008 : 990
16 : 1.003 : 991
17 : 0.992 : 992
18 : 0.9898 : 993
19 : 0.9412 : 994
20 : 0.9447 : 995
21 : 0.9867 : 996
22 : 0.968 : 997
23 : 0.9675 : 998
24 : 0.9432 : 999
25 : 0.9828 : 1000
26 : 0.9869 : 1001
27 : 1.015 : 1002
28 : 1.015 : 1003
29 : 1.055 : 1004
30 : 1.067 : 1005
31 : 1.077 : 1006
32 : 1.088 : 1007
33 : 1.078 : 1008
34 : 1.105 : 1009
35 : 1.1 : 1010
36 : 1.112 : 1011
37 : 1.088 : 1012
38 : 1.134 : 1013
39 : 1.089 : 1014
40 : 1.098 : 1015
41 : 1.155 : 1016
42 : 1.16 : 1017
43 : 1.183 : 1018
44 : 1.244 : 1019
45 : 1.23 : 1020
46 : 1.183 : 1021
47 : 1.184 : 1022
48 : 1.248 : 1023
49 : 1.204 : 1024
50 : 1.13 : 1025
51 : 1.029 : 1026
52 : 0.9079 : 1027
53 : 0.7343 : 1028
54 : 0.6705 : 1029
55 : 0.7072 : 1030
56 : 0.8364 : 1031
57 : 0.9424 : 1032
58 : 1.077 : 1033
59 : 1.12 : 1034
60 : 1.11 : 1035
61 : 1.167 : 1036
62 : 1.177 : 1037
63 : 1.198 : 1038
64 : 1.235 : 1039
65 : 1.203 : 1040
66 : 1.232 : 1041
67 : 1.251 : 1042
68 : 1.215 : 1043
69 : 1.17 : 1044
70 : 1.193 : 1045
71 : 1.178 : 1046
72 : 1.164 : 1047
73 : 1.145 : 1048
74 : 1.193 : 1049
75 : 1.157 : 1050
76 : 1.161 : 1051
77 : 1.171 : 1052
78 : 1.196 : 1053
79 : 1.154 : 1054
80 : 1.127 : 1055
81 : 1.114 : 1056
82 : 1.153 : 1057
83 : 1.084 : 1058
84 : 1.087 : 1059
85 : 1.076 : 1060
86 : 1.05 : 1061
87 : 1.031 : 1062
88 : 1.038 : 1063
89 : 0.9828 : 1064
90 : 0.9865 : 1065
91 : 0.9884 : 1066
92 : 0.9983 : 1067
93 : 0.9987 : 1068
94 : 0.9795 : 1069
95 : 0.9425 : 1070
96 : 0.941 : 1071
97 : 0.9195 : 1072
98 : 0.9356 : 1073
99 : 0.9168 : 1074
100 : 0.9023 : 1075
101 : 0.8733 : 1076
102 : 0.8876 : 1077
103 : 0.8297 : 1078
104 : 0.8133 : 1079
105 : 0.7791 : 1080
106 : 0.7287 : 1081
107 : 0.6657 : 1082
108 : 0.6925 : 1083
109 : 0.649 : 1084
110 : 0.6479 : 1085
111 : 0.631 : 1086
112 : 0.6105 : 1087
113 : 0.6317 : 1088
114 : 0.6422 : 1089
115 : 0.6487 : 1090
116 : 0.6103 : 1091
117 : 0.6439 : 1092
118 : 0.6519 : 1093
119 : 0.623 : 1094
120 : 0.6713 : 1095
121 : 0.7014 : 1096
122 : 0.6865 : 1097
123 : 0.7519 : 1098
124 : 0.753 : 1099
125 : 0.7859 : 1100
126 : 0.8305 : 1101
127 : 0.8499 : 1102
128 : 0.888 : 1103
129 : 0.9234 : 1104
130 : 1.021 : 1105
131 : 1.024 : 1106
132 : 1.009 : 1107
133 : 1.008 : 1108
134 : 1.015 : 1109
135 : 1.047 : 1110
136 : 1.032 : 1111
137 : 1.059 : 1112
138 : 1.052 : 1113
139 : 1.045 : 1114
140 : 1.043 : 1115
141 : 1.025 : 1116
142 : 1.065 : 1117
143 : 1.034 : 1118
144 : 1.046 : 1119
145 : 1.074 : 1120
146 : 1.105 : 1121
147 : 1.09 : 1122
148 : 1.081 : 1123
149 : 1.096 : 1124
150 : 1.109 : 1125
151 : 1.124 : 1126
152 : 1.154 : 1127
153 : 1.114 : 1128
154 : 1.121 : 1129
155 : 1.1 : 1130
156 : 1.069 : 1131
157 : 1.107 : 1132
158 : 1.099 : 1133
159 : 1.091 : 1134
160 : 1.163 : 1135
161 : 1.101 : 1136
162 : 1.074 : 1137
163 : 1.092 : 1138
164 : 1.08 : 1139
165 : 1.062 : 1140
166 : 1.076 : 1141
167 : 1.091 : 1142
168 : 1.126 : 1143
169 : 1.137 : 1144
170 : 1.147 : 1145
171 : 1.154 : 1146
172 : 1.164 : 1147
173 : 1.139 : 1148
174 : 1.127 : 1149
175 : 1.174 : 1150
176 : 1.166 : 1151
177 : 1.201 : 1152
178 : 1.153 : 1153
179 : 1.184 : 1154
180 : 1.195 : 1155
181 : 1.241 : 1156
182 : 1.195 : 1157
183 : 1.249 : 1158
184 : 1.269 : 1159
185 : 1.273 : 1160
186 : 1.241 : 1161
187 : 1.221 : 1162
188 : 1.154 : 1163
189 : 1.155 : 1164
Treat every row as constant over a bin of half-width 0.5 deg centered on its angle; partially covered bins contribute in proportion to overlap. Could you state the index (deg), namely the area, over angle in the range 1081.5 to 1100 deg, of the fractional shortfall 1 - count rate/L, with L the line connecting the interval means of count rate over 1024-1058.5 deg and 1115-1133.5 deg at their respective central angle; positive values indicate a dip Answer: 7.2 deg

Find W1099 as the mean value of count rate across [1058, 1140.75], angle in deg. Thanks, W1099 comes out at 0.934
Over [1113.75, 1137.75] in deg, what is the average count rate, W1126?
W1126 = 1.09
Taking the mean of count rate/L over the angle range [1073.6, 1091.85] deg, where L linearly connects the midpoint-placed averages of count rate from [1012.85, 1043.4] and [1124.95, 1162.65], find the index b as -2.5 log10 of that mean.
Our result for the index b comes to 0.47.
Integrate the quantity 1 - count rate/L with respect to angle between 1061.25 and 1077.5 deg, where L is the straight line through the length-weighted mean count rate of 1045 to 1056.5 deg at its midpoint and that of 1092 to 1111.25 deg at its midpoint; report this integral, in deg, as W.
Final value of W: 1.4 deg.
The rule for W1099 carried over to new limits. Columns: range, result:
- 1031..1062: 1.14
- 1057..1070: 1.03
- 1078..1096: 0.673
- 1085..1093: 0.634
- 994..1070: 1.08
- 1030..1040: 1.08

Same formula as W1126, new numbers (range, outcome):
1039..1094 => 0.956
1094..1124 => 0.953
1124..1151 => 1.12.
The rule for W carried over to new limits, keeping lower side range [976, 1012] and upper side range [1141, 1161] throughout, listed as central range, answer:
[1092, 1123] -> 5.9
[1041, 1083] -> 3.2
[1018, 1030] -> 0.3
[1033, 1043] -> -0.8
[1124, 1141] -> 0.9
